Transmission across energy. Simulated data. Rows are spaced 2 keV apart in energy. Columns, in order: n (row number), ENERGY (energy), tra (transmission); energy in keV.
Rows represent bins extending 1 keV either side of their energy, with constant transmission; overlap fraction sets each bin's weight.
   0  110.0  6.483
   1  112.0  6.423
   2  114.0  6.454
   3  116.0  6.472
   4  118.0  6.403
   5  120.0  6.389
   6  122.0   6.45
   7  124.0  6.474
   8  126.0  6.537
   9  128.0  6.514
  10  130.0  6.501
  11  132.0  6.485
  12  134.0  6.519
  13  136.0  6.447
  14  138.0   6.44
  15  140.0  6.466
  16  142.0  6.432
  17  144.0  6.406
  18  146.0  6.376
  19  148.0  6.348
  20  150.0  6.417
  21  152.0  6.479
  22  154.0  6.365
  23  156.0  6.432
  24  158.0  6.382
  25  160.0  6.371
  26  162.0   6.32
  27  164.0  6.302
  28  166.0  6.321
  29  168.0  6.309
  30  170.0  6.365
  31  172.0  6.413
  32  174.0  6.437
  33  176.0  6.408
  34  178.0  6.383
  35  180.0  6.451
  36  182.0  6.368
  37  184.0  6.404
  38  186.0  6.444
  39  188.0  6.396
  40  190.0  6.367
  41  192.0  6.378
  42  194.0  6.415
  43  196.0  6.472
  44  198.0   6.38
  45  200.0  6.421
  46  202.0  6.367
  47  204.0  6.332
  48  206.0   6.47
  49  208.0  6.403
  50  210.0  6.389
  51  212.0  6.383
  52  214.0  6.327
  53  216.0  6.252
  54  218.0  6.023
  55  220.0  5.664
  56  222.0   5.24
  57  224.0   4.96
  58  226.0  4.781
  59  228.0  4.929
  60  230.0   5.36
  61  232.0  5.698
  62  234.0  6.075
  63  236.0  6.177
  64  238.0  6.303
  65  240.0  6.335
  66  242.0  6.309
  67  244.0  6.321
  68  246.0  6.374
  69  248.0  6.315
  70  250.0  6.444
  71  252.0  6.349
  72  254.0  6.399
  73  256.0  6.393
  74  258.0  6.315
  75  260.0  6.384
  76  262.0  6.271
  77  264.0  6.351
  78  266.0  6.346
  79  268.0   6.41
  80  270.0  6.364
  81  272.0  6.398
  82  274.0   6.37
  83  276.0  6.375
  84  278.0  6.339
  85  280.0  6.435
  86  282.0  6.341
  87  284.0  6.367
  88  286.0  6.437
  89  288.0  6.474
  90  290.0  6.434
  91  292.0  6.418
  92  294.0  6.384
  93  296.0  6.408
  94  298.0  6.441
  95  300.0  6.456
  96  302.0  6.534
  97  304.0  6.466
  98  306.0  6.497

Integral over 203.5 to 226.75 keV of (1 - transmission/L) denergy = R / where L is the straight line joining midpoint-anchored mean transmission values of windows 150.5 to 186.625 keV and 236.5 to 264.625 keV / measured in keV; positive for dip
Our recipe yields 1.55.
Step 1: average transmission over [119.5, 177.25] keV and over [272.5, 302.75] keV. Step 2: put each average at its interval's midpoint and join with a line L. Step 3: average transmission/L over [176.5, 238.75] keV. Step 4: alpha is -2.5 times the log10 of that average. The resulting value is 0.05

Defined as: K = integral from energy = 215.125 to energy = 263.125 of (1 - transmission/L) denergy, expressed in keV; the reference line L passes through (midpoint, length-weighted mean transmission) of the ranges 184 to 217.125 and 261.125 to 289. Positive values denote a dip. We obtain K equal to 3.0 keV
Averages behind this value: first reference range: 6.39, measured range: 5.99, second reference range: 6.38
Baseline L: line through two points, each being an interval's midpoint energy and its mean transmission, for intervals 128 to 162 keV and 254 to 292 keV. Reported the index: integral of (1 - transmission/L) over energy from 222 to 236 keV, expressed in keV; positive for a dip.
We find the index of 2.3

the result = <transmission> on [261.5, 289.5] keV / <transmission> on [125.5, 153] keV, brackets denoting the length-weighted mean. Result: 0.99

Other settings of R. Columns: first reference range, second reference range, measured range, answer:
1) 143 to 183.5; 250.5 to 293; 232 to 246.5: 0.35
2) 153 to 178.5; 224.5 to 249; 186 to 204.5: -0.67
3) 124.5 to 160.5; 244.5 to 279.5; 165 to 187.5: 0.10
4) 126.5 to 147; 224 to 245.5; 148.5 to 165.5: -0.15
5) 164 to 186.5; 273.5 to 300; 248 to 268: 0.12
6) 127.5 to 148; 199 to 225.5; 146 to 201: -1.08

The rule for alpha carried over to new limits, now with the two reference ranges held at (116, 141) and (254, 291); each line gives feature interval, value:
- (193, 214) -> 0.00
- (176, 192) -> 0.01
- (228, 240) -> 0.09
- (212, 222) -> 0.07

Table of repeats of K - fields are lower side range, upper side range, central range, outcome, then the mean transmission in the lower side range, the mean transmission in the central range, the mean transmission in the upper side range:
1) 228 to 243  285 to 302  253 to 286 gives -0.7 keV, 5.96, 6.37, 6.44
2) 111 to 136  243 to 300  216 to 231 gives 2.5 keV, 6.47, 5.34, 6.38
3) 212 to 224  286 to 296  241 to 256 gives -0.6 keV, 5.86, 6.36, 6.43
